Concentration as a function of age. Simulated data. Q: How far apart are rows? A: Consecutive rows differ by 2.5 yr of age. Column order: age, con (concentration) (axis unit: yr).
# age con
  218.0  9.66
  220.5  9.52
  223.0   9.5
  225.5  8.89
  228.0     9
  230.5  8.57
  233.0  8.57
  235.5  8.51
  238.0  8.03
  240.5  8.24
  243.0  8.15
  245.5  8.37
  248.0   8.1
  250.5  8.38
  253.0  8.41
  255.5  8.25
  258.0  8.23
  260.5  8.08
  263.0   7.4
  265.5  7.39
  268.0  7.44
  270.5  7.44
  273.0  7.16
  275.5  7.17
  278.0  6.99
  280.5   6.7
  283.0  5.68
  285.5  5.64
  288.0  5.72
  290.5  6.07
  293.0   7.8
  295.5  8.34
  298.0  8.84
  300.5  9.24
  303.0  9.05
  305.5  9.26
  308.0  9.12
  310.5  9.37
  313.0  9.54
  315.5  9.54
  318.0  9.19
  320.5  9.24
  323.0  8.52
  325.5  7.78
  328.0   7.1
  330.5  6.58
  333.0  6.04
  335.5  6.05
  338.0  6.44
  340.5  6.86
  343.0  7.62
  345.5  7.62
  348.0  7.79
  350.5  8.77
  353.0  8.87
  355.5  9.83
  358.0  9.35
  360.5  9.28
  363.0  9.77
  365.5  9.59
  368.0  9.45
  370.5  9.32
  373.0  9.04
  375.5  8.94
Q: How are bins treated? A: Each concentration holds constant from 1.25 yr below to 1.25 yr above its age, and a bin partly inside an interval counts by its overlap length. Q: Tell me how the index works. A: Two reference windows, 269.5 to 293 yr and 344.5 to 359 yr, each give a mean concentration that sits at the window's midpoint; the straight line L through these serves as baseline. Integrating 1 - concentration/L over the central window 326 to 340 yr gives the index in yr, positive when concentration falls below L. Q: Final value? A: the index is 2.8 yr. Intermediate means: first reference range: 6.57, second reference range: 8.71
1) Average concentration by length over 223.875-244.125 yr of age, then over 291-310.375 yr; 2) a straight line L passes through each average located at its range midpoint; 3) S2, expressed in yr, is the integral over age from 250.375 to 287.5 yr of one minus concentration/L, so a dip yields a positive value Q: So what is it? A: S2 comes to 5.7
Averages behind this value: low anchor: 8.52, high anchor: 8.73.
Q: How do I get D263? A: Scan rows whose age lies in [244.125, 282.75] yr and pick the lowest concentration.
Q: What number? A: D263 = 6.7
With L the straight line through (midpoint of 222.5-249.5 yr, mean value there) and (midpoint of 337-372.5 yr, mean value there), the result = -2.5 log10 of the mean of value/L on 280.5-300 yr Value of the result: 0.23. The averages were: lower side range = 8.51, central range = 6.95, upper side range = 8.64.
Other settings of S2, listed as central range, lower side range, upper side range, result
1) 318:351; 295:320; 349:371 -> 6.4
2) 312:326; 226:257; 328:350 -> -3.4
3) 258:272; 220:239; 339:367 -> 1.9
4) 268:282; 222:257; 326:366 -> 2.0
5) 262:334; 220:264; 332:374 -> 5.3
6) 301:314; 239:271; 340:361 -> -1.6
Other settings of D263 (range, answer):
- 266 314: 5.64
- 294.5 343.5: 6.04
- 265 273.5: 7.16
